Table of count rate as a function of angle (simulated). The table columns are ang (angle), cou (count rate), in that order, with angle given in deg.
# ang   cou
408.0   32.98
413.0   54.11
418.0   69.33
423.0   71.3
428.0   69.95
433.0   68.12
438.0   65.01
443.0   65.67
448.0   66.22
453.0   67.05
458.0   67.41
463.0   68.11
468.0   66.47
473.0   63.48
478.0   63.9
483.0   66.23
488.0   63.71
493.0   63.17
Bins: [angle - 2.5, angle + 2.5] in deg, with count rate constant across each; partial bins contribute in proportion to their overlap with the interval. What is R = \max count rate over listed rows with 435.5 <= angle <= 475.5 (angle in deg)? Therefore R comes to 68.11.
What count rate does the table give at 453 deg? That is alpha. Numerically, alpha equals 67.05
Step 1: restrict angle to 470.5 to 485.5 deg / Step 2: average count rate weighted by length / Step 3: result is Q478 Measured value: 64.5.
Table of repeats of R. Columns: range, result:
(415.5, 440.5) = 71.3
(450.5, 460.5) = 67.41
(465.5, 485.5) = 66.47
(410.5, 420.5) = 69.33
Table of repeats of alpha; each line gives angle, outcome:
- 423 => 71.3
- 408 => 32.98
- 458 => 67.41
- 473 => 63.48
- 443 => 65.67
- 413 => 54.11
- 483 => 66.23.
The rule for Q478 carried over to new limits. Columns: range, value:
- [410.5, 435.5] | 66.6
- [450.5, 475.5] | 66.5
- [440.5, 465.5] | 66.9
